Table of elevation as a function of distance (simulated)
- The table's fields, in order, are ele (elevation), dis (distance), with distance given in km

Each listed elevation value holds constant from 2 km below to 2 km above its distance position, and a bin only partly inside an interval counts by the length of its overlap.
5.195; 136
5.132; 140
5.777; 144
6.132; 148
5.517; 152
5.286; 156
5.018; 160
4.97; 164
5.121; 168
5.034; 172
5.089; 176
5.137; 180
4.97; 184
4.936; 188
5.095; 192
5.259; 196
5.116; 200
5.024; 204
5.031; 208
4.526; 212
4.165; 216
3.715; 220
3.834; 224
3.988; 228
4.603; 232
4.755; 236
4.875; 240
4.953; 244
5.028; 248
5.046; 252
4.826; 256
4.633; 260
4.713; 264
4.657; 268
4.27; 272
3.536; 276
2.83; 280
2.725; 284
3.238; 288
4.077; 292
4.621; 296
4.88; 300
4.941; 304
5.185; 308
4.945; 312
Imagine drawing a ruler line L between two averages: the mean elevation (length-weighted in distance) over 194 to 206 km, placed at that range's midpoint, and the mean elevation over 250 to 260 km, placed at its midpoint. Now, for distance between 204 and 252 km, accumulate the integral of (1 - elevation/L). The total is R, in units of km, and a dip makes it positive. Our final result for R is 4.38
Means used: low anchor 5.13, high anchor 4.88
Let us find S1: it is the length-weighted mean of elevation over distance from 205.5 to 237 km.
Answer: 4.32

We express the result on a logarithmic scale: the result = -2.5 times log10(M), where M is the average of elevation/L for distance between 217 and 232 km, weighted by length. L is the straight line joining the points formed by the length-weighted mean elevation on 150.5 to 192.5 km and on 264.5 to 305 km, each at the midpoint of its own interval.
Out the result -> 0.15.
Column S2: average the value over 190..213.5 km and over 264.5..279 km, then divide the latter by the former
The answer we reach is 0.82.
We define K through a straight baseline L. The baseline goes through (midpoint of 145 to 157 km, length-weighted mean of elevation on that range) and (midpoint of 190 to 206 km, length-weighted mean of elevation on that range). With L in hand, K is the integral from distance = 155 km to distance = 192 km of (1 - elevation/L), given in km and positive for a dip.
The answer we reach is 2.4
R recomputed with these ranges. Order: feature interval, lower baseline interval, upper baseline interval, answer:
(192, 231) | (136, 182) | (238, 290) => 1.89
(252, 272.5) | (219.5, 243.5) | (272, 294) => -4.95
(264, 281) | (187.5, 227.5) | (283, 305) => 1.02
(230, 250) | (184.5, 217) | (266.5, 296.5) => -2.44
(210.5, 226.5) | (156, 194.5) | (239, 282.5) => 2.40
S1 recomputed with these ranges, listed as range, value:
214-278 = 4.47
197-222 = 4.62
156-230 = 4.79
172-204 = 5.08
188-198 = 5.13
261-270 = 4.68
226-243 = 4.58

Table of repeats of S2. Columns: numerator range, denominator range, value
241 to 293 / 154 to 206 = 0.83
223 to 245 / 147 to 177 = 0.86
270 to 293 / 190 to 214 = 0.68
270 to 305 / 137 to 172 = 0.72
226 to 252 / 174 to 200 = 0.93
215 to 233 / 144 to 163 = 0.73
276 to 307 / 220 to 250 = 0.87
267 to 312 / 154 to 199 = 0.81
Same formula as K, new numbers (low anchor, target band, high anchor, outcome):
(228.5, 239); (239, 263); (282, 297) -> -3.3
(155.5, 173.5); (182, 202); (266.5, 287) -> -1.6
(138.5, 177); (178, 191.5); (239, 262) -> 0.4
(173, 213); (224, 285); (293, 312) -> 7.0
